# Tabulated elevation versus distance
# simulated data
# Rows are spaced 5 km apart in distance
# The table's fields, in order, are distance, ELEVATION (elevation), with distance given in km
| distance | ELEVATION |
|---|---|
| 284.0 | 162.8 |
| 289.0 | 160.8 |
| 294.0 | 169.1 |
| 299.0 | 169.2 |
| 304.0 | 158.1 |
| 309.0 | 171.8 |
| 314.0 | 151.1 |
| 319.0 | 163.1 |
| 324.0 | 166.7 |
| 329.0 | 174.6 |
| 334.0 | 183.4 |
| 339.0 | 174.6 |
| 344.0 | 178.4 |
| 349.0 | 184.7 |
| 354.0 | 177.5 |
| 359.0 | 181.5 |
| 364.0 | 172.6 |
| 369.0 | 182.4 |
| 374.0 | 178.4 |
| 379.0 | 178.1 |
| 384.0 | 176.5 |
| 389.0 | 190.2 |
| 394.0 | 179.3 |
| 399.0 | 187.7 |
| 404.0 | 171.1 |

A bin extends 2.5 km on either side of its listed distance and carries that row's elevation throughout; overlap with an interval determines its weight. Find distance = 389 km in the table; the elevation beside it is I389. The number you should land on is 190.2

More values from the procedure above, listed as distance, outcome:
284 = 162.8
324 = 166.7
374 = 178.4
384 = 176.5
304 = 158.1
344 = 178.4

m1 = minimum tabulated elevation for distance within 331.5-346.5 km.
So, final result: 174.6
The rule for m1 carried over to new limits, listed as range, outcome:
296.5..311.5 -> 158.1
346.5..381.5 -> 172.6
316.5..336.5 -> 163.1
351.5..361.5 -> 177.5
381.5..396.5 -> 176.5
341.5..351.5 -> 178.4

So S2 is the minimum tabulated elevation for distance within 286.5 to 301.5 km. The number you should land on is 160.8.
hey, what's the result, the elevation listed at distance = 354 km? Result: 177.5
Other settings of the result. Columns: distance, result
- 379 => 178.1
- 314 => 151.1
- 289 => 160.8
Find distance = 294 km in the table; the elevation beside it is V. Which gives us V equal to 169.1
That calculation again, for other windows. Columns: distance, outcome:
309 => 171.8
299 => 169.2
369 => 182.4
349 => 184.7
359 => 181.5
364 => 172.6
